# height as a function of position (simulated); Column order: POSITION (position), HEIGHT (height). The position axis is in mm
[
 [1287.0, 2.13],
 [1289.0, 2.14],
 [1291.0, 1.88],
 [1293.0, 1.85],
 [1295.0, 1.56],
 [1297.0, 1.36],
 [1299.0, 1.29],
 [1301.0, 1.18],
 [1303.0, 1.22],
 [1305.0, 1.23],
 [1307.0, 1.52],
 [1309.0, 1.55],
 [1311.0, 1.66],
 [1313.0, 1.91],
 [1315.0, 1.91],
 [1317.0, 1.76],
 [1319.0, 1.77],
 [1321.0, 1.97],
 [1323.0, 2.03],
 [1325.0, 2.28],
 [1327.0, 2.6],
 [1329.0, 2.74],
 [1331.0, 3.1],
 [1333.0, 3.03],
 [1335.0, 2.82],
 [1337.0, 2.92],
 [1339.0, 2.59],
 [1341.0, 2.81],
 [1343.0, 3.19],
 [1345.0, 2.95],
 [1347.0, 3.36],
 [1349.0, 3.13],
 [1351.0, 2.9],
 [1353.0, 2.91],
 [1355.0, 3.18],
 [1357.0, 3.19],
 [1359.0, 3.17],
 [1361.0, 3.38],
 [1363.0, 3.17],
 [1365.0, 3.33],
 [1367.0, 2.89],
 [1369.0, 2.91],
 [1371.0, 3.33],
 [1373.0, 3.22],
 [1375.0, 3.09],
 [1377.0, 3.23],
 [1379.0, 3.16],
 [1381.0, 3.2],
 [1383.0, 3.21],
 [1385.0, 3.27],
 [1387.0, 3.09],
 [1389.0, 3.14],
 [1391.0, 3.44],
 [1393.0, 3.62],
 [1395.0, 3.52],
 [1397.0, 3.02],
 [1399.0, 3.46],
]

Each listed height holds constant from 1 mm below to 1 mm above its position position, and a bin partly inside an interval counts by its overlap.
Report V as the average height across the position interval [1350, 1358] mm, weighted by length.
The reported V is 3.04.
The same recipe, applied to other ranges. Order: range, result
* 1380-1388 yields 3.19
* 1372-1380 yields 3.18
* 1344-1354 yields 3.05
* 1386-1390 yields 3.12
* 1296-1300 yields 1.33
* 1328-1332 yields 2.92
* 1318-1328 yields 2.13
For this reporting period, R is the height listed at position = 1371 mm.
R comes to 3.33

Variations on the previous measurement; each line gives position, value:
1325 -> 2.28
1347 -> 3.36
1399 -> 3.46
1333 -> 3.03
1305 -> 1.23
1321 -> 1.97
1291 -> 1.88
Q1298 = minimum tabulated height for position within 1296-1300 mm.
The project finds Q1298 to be 1.29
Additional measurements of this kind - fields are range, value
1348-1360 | 2.9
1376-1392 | 3.09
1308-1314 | 1.55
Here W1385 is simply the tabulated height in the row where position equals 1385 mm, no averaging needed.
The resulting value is 3.27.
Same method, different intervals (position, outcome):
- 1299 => 1.29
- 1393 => 3.62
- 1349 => 3.13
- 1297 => 1.36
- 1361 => 3.38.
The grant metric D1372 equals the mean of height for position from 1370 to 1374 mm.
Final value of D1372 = 3.28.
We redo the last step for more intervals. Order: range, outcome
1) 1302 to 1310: 1.38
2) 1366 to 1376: 3.09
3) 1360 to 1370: 3.14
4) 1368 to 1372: 3.12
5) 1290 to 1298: 1.66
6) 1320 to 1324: 2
